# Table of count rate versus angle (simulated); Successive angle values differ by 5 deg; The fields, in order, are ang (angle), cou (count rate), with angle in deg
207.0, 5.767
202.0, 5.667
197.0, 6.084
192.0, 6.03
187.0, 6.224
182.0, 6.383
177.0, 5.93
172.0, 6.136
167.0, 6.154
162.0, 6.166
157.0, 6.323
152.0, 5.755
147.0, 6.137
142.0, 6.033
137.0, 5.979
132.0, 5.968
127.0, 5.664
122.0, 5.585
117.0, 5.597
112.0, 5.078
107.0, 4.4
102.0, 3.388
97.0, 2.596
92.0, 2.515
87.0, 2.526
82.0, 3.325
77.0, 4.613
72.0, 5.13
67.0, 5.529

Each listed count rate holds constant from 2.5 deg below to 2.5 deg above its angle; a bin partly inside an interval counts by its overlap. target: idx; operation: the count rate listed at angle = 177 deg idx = 5.93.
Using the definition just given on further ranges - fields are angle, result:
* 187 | 6.224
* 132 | 5.968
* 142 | 6.033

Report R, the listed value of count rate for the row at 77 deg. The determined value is 4.613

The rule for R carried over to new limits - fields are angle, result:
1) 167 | 6.154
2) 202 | 5.667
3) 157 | 6.323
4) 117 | 5.597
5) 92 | 2.515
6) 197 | 6.084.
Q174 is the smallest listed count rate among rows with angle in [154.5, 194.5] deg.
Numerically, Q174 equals 5.93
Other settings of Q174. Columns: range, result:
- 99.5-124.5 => 3.388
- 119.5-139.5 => 5.585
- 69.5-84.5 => 3.325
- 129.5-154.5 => 5.755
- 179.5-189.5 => 6.224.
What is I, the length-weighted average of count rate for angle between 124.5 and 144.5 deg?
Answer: 5.91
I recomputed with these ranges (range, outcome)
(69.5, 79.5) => 4.87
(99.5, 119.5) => 4.62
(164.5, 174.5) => 6.15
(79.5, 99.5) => 2.74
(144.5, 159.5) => 6.07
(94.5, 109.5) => 3.46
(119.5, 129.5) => 5.62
